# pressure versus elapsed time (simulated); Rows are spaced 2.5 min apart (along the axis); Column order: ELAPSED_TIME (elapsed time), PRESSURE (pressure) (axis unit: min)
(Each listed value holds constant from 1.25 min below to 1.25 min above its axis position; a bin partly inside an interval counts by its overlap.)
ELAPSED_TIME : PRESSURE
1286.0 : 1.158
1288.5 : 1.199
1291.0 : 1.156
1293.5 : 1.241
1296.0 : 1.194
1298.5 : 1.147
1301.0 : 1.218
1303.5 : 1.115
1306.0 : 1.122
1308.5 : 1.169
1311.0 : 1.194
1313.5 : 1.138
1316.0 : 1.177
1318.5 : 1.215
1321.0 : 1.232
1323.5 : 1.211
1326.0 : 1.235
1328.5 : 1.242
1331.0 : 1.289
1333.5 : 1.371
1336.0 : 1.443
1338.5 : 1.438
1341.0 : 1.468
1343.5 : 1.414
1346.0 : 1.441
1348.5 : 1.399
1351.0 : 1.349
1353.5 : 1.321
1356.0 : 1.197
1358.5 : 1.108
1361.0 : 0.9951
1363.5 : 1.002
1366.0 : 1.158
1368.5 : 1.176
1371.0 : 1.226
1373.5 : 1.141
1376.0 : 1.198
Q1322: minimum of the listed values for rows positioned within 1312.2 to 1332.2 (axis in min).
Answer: 1.138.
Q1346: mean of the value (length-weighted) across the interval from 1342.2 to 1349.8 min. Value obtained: 1.42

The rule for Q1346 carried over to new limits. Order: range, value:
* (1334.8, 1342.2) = 1.45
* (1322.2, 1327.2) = 1.22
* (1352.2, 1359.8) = 1.21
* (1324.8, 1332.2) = 1.26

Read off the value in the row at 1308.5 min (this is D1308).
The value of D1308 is 1.169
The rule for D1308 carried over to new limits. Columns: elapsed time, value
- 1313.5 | 1.138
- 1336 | 1.443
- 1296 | 1.194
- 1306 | 1.122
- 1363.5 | 1.002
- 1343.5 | 1.414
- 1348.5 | 1.399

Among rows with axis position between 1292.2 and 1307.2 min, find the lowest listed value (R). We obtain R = 1.115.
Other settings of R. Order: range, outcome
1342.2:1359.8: 1.108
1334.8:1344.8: 1.414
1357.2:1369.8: 0.9951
